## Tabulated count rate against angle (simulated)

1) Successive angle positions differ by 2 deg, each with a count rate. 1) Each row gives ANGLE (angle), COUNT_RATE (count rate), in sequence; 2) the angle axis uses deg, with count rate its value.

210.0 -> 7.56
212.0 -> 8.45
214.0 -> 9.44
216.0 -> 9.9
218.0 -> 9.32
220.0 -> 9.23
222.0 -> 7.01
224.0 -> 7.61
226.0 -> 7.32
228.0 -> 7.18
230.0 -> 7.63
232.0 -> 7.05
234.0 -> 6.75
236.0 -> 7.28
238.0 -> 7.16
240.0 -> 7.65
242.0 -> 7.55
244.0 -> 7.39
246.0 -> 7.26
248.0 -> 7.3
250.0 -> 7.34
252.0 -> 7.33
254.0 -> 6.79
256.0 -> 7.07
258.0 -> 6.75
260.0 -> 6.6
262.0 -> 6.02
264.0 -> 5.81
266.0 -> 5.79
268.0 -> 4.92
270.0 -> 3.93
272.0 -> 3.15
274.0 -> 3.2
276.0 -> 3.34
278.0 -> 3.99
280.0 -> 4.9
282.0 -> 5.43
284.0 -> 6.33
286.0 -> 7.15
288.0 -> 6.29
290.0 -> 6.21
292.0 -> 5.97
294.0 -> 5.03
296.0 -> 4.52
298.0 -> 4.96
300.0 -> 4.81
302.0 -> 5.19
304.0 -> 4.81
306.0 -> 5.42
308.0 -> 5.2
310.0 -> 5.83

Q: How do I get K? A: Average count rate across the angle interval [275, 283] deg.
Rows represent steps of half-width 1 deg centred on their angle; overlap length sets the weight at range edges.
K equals 4.42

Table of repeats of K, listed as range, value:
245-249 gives 7.28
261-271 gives 5.29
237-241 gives 7.41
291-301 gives 5.06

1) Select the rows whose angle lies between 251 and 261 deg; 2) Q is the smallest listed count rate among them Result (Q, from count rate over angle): 6.6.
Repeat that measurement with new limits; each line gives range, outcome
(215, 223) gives 7.01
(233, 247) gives 6.75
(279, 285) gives 4.9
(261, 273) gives 3.15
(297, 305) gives 4.81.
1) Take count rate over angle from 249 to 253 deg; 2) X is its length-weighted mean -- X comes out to 7.33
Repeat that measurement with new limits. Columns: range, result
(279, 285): 5.55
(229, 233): 7.34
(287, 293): 6.16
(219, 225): 7.95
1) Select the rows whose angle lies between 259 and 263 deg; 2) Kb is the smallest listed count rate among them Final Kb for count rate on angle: 6.02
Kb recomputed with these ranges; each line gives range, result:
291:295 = 5.03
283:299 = 4.52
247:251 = 7.3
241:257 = 6.79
